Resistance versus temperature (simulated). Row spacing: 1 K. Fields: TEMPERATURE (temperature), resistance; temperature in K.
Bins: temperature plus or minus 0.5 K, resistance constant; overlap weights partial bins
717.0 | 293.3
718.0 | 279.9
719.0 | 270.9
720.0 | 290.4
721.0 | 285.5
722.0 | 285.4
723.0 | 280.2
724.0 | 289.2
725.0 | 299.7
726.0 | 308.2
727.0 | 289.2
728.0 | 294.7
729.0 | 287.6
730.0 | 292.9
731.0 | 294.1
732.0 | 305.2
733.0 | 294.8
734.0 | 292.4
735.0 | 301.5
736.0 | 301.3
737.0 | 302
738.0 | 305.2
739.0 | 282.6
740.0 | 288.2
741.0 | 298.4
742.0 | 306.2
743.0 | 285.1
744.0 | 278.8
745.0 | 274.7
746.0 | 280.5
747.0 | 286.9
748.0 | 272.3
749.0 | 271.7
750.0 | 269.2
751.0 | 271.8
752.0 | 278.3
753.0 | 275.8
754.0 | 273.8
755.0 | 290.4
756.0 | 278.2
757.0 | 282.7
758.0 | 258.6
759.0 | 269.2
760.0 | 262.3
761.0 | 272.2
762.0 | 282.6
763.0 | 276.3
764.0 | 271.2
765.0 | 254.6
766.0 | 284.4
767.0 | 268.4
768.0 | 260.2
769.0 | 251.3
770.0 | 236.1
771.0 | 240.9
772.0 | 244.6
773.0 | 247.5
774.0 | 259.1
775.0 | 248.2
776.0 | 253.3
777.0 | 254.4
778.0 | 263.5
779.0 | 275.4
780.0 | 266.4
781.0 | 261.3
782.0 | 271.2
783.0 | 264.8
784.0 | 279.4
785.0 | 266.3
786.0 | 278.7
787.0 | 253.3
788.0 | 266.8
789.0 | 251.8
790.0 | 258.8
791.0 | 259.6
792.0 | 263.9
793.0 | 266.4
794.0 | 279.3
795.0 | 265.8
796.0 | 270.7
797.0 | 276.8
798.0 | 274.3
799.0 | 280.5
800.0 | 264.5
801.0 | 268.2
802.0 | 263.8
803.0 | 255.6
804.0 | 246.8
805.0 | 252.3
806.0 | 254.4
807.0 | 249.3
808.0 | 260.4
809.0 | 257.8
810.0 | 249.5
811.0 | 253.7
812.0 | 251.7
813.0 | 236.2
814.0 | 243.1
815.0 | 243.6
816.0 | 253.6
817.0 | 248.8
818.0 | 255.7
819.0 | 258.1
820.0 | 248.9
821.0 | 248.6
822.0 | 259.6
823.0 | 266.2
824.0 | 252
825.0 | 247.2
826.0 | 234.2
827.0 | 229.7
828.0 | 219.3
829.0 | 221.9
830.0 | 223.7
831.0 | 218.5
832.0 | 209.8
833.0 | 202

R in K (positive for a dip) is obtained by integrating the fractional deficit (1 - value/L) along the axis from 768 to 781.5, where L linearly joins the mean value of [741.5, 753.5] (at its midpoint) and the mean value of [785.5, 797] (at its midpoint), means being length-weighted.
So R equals 0.8 K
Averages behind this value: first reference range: 279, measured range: 254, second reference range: 266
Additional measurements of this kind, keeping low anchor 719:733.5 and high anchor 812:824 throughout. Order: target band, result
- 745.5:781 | 1.2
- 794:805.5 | -0.3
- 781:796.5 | -0.1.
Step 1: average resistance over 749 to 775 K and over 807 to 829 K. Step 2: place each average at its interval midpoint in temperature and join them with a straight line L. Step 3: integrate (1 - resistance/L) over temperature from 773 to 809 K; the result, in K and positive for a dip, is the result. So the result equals -0.93 K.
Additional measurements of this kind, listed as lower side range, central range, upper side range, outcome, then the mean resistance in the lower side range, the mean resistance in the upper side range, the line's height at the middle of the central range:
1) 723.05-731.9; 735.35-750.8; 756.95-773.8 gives -0.3 K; 294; 262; 281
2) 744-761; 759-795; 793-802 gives 1.4 K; 275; 272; 273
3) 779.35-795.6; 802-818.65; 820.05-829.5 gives 0.0 K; 266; 242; 252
